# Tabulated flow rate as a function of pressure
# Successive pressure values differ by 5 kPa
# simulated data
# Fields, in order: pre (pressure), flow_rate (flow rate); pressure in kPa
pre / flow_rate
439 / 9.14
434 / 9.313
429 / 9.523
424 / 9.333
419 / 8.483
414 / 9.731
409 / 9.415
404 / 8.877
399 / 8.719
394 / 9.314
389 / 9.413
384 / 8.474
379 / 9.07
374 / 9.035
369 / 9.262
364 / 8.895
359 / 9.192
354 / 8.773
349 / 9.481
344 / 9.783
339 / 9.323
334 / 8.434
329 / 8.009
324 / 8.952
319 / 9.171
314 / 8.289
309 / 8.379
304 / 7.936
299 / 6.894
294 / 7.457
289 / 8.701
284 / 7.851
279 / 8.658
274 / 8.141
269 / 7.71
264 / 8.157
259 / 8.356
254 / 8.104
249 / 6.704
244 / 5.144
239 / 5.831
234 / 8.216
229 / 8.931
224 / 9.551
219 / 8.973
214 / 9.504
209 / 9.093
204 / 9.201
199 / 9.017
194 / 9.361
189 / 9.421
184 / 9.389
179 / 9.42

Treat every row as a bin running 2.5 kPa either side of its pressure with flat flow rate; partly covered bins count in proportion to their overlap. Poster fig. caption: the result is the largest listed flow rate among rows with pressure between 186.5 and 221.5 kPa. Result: 9.504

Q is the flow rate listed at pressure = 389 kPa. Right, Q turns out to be 9.413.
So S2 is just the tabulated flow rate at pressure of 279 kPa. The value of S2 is 8.658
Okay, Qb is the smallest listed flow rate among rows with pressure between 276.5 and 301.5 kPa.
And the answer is 6.894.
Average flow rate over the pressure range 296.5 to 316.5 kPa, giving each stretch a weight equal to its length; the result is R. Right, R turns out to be 7.87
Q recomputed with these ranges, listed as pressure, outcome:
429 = 9.523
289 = 8.701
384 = 8.474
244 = 5.144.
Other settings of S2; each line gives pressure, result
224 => 9.551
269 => 7.71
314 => 8.289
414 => 9.731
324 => 8.952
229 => 8.931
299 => 6.894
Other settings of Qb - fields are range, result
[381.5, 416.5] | 8.474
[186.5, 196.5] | 9.361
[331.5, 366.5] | 8.434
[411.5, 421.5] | 8.483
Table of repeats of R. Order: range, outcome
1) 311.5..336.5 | 8.57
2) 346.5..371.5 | 9.12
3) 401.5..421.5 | 9.13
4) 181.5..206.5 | 9.28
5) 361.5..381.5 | 9.07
